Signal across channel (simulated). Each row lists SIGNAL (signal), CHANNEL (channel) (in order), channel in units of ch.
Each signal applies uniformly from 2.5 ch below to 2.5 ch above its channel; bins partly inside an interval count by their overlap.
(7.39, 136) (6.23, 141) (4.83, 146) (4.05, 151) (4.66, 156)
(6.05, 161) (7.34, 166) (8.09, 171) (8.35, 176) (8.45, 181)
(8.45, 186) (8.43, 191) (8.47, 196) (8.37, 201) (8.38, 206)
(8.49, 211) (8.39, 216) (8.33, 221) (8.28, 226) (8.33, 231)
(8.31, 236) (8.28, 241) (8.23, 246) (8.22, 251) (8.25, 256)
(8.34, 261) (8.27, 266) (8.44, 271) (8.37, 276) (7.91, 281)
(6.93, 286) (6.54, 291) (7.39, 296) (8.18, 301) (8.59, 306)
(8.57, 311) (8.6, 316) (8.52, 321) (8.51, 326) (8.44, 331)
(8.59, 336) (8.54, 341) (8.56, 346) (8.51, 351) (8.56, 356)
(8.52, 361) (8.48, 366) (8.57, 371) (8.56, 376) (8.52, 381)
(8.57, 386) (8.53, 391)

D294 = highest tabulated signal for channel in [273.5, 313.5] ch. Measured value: 8.59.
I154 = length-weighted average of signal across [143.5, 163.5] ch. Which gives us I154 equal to 4.9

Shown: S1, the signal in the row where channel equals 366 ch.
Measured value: 8.48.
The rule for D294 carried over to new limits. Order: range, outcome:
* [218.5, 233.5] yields 8.33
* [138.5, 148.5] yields 6.23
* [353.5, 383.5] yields 8.57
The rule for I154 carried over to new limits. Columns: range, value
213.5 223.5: 8.36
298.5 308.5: 8.38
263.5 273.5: 8.35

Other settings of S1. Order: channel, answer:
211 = 8.49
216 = 8.39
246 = 8.23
